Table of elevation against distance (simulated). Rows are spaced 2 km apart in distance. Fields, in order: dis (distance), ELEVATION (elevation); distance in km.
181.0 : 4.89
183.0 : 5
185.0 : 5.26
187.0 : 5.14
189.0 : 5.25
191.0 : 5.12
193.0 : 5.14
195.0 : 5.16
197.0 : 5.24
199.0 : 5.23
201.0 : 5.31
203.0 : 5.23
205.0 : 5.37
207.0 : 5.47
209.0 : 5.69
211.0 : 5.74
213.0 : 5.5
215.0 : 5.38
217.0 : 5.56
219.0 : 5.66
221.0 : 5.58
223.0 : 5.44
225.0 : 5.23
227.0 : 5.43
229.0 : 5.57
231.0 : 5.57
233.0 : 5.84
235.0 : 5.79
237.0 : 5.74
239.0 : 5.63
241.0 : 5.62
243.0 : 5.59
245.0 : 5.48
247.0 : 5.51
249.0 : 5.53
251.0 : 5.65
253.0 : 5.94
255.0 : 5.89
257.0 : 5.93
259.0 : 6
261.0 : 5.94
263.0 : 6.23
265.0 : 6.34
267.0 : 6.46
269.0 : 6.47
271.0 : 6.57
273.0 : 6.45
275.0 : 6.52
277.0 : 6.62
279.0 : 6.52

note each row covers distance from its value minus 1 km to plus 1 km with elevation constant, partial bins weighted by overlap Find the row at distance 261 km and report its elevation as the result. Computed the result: 5.94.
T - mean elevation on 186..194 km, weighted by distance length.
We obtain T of 5.16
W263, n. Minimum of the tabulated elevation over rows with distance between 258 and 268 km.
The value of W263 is 5.94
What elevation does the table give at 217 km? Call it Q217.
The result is 5.56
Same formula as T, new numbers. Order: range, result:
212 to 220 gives 5.52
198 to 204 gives 5.26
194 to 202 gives 5.24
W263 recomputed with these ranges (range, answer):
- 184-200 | 5.12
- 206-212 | 5.47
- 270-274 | 6.45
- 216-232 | 5.23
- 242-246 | 5.48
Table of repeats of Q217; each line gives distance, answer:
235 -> 5.79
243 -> 5.59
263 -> 6.23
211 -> 5.74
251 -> 5.65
